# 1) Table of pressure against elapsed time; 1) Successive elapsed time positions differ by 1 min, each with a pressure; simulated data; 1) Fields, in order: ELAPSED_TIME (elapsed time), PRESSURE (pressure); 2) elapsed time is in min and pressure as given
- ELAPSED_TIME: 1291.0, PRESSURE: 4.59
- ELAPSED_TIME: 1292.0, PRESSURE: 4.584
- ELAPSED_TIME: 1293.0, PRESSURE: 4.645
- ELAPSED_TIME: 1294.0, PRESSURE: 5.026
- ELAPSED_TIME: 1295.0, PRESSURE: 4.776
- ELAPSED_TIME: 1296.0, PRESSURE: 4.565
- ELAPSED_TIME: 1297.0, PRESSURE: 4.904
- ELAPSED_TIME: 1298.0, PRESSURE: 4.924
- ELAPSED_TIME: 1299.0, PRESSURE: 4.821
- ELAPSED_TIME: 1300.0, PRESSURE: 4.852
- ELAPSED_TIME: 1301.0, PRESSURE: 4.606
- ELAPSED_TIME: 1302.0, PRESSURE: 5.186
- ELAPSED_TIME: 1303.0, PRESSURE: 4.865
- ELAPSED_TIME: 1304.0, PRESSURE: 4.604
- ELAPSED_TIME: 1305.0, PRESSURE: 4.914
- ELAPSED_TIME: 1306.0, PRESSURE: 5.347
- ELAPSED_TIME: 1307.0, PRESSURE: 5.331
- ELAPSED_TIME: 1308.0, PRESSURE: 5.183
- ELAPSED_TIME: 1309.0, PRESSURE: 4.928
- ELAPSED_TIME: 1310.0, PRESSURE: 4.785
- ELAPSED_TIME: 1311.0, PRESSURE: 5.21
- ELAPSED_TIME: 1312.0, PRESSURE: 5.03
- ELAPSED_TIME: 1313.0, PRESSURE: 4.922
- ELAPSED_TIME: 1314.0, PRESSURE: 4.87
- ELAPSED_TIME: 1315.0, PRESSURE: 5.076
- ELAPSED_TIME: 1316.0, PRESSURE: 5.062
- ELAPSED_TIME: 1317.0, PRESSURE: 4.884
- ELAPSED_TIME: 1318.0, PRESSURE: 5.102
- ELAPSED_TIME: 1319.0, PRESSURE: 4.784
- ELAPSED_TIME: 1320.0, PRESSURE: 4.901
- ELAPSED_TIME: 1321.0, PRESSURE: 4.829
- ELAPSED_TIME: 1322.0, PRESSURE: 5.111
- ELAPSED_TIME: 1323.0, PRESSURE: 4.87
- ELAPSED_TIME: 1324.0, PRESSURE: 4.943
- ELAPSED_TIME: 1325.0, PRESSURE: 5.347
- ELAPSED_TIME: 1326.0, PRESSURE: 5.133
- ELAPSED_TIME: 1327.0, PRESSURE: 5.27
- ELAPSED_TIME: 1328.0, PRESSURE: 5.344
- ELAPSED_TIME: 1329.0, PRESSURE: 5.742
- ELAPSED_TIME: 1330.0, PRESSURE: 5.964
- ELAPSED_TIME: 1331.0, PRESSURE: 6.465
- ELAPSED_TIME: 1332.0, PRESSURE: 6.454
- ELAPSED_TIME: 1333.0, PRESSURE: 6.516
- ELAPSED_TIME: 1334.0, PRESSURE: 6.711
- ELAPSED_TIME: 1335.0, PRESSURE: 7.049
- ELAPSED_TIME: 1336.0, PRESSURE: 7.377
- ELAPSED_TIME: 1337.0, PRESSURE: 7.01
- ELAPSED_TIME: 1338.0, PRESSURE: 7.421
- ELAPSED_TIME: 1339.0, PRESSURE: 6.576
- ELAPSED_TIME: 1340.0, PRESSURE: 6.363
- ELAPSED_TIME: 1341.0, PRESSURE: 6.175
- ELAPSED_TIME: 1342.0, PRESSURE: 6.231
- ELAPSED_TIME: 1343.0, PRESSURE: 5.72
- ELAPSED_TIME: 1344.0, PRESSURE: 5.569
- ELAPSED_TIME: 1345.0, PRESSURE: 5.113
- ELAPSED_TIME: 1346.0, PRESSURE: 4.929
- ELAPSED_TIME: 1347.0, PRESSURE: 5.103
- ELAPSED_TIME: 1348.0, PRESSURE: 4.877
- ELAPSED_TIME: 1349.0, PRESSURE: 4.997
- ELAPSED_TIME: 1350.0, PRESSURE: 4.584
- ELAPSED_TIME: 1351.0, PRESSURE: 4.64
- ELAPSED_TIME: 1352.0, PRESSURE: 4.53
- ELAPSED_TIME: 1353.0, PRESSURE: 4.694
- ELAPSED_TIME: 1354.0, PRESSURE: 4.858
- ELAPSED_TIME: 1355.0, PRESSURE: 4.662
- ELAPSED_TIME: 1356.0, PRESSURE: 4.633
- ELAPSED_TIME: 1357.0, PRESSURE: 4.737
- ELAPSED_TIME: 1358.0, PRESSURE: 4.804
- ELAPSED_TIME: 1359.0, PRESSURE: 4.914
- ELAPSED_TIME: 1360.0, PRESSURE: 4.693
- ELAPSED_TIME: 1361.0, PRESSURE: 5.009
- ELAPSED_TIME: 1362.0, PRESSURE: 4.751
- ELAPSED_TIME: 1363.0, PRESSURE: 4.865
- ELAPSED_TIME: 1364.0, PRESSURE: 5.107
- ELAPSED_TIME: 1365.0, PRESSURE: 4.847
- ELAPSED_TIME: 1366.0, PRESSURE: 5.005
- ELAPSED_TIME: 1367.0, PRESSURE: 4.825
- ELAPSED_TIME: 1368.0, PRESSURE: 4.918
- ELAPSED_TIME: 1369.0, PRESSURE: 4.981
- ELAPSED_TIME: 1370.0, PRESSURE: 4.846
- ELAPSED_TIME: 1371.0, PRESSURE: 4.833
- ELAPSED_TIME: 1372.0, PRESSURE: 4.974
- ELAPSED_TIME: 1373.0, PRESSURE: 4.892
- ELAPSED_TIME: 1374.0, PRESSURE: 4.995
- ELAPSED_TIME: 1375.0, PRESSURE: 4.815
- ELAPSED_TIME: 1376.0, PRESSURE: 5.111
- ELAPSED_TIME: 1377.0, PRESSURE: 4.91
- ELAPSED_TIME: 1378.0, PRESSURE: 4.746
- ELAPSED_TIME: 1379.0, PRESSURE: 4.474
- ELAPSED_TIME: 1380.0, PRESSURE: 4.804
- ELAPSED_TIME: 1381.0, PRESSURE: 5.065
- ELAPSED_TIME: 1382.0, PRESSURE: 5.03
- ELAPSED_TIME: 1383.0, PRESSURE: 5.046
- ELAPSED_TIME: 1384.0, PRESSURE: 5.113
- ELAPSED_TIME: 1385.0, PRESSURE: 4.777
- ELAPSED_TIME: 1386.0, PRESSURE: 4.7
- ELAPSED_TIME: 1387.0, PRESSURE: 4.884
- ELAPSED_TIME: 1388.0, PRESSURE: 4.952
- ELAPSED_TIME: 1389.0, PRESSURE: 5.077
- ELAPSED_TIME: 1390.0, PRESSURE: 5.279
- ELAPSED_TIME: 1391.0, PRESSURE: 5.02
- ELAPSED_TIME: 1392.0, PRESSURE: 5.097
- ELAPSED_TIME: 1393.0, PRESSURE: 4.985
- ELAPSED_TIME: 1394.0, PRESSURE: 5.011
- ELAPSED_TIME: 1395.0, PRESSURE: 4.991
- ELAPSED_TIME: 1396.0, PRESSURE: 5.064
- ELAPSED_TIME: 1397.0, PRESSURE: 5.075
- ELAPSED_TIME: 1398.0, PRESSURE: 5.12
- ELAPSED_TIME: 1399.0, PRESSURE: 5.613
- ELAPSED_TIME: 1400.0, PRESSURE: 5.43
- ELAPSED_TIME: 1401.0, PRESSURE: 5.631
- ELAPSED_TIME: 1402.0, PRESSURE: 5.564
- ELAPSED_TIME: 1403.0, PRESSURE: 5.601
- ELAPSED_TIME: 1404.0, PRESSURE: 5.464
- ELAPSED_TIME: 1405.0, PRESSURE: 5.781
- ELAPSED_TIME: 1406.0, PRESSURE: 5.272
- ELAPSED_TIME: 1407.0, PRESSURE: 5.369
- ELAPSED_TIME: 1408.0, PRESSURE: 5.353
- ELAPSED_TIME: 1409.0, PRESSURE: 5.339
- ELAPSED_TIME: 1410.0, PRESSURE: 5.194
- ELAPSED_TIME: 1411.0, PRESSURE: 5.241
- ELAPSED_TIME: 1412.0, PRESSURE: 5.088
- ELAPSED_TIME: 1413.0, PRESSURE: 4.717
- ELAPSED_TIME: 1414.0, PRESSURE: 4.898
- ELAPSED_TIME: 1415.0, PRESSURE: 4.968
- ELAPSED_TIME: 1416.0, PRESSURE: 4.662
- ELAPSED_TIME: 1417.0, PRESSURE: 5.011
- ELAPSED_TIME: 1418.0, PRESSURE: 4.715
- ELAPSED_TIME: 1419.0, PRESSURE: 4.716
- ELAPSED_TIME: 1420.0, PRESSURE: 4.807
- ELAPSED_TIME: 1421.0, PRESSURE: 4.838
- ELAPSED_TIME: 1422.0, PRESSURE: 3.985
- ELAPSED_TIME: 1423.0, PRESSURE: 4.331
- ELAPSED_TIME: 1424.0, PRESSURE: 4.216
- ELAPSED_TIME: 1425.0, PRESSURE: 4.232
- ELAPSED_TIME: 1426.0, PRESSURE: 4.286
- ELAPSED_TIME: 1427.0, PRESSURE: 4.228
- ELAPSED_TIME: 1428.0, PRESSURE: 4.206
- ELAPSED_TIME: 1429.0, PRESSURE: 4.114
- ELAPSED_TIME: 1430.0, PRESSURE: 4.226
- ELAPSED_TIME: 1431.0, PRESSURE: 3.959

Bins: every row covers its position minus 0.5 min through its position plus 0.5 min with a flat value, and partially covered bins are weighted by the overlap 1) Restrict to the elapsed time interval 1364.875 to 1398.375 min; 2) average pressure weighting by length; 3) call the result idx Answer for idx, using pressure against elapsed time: 4.95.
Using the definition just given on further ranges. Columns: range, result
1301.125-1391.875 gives 5.2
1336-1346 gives 6.23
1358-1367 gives 4.89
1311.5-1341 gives 5.7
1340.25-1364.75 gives 5.02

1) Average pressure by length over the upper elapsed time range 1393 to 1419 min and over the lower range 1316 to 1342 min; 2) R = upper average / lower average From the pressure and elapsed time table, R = 0.9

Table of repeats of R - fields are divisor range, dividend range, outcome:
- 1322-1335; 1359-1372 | 0.85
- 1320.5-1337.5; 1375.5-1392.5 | 0.84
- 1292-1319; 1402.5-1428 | 0.99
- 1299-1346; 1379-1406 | 0.94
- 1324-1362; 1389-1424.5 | 0.91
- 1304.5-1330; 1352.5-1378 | 0.95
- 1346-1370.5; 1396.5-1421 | 1.07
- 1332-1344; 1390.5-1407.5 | 0.80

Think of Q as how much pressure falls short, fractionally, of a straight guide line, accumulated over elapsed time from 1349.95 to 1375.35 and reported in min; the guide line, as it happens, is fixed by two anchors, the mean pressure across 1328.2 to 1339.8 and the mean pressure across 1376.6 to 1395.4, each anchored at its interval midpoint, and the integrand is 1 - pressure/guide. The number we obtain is 3.8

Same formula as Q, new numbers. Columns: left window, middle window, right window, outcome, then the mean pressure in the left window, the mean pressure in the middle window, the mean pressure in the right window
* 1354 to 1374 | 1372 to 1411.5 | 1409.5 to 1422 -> -2.1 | 4.86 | 5.12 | 4.87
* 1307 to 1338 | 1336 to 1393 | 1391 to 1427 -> 1.7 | 5.52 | 5.12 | 5.01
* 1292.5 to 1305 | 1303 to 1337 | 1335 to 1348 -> 0.4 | 4.82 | 5.41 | 6.12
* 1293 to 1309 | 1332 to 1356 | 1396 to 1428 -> -3.8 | 4.92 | 5.72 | 4.98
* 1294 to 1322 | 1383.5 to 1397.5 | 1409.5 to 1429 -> -0.9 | 4.94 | 5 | 4.64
